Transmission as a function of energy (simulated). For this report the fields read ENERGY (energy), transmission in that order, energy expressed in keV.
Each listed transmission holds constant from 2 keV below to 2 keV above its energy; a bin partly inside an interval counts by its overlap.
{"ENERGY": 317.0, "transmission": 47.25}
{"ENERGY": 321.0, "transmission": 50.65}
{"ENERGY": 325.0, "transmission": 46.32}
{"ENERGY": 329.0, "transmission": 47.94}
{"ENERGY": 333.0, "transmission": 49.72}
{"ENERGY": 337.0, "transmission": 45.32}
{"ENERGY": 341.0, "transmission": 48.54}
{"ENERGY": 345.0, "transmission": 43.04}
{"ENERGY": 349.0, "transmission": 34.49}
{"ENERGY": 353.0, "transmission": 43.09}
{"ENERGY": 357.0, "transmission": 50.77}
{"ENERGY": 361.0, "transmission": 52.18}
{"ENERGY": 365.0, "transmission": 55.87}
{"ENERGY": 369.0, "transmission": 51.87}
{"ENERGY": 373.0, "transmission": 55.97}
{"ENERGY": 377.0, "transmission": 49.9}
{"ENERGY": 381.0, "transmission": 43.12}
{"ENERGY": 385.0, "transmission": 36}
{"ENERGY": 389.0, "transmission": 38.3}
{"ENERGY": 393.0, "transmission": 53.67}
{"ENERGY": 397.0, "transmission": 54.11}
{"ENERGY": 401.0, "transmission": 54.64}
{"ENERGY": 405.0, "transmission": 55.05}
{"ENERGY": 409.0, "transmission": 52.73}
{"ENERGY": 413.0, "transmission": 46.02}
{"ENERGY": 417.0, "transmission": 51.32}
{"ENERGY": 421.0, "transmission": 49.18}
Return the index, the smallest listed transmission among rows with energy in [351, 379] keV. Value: 43.09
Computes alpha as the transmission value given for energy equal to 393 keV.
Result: 53.67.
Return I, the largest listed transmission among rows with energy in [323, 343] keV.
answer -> 49.72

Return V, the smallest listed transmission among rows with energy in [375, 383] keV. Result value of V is 43.12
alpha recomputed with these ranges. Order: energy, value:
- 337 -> 45.32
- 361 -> 52.18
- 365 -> 55.87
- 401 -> 54.64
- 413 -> 46.02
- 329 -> 47.94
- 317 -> 47.25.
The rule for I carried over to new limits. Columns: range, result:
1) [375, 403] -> 54.64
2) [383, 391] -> 38.3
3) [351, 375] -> 55.97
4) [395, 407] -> 55.05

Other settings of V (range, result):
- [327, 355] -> 34.49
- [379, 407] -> 36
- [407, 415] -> 46.02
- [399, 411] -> 52.73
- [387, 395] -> 38.3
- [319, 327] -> 46.32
